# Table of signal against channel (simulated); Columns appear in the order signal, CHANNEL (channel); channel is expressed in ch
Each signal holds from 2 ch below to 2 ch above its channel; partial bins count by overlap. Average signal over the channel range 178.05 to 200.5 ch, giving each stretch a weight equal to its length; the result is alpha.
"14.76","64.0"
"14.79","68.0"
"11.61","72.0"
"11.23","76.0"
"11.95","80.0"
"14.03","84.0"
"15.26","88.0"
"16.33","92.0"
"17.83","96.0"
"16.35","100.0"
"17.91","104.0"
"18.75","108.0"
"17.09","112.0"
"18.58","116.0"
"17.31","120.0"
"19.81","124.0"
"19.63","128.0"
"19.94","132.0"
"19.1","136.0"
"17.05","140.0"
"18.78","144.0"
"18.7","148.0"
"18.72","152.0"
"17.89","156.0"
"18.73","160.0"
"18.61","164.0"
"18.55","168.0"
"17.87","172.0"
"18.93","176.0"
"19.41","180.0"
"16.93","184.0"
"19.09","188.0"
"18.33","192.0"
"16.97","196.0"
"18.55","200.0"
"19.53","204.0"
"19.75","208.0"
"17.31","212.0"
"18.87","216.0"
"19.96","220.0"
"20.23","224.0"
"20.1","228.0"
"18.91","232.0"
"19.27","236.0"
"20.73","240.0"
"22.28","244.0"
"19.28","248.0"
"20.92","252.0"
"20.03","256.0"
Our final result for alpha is 18.2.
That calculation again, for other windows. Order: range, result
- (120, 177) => 18.7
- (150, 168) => 18.5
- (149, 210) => 18.5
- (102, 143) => 18.5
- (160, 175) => 18.4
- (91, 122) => 17.6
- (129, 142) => 18.8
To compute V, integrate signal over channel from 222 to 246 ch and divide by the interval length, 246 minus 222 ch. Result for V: 20.3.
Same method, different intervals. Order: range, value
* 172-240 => 18.9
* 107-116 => 18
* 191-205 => 18.3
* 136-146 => 18.2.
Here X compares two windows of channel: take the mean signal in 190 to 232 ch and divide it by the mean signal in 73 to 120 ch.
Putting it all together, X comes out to 1.19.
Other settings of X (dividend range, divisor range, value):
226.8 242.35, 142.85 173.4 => 1.07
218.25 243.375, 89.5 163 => 1.10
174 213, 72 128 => 1.14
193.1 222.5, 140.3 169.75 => 1.01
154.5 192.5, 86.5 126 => 1.05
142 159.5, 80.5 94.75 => 1.24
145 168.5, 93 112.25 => 1.06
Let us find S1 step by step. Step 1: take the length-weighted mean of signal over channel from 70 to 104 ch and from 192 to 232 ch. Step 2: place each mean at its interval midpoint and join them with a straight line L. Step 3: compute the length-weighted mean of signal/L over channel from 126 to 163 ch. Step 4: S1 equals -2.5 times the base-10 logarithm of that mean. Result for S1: -0.133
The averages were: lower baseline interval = 14.5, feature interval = 18.7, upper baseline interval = 19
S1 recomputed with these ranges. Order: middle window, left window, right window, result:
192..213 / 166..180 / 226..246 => 0.052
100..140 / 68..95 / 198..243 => -0.207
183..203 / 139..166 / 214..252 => 0.064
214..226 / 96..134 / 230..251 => 0.009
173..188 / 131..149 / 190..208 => 0.004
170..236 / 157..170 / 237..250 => 0.045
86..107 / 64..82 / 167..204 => -0.211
